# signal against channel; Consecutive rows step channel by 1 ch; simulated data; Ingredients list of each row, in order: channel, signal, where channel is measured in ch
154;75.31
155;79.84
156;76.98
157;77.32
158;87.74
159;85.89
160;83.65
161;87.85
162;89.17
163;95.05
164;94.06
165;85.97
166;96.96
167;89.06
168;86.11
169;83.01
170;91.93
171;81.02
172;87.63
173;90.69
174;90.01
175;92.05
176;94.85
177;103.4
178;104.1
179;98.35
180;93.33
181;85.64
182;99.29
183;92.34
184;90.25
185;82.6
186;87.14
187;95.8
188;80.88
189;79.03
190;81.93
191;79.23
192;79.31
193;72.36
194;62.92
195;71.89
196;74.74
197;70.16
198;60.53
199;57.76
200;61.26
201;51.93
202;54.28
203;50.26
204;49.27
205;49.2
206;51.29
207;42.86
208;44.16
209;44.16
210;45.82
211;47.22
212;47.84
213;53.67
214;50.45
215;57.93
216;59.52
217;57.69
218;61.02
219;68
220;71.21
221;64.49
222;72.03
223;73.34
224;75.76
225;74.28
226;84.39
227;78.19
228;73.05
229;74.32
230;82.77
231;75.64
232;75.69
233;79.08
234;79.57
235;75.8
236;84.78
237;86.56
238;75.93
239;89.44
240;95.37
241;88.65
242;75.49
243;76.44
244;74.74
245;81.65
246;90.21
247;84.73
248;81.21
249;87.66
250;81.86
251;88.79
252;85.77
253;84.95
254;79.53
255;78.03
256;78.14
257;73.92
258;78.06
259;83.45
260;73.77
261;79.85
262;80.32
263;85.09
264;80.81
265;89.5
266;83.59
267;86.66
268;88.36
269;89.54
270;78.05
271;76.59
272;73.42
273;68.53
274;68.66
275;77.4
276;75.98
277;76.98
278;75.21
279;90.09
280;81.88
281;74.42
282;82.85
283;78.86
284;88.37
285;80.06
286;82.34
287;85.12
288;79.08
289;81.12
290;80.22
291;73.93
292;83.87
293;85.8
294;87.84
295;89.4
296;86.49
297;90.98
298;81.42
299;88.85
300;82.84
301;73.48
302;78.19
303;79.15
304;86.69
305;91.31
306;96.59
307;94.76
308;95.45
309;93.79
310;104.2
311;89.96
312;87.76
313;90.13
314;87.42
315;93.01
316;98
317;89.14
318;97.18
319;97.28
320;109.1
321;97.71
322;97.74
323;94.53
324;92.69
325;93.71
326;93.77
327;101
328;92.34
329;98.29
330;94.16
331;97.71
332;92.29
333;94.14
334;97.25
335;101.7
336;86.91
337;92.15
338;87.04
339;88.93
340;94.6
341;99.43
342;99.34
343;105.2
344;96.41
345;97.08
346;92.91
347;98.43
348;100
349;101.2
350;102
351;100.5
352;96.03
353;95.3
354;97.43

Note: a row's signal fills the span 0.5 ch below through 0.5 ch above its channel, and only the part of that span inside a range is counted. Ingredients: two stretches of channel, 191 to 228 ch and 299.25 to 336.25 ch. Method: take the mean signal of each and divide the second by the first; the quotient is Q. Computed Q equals 1.5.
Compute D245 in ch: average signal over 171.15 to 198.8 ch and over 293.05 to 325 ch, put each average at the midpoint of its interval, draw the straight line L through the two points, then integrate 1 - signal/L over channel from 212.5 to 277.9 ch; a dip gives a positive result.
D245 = 7.8 ch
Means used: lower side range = 84.9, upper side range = 91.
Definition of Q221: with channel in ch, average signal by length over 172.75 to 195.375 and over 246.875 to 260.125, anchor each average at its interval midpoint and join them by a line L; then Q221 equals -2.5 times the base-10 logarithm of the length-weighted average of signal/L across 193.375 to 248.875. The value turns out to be 0.23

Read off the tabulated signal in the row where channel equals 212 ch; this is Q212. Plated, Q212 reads 47.84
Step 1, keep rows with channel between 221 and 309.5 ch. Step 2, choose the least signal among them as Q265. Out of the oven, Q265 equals 64.49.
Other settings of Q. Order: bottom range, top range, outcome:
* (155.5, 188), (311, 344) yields 1.06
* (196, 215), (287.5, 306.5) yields 1.60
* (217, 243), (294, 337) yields 1.20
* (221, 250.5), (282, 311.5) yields 1.07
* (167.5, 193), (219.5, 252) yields 0.90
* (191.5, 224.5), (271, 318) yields 1.43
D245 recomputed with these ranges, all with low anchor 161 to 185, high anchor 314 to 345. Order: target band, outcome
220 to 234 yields 2.6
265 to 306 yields 5.5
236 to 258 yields 2.5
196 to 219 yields 9.6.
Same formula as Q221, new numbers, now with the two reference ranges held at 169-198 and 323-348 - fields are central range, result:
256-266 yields 0.13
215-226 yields 0.28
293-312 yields 0.06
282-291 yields 0.13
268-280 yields 0.17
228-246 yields 0.11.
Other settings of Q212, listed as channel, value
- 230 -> 82.77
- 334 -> 97.25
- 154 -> 75.31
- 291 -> 73.93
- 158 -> 87.74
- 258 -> 78.06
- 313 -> 90.13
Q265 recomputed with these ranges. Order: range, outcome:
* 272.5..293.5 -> 68.53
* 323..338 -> 86.91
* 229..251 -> 74.32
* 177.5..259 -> 42.86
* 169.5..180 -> 81.02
